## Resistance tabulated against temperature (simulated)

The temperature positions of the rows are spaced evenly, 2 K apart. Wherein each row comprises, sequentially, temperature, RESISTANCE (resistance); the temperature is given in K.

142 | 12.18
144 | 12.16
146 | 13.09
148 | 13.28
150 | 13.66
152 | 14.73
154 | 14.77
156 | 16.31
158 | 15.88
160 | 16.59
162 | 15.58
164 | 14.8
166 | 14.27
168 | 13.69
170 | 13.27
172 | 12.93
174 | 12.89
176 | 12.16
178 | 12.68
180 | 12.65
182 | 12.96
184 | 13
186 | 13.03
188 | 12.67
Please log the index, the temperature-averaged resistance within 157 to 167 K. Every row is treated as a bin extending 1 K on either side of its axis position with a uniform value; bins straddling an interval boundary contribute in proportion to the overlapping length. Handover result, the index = 15.4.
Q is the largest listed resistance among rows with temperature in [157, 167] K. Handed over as 16.59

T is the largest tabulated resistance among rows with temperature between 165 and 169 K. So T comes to 14.27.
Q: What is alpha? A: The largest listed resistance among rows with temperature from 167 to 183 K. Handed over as 13.69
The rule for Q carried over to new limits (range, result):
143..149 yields 13.28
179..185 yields 13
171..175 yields 12.93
